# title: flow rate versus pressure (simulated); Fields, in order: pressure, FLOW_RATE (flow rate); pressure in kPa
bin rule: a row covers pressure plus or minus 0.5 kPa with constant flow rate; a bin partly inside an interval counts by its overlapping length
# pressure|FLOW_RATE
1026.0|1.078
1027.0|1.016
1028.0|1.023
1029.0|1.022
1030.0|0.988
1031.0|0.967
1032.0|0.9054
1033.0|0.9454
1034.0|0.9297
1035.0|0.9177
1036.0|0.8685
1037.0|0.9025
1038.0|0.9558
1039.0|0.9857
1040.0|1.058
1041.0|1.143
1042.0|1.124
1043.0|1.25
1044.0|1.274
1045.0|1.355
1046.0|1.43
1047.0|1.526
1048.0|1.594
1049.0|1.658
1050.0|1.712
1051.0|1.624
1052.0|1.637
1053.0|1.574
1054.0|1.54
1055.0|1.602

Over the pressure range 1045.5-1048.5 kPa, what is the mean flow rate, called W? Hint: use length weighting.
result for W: 1.52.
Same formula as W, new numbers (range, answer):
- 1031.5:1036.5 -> 0.913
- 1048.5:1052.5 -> 1.66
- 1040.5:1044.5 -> 1.2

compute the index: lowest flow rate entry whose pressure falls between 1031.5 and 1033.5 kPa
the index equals 0.9054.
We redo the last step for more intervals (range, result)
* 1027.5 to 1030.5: 0.988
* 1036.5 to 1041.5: 0.9025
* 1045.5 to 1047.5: 1.43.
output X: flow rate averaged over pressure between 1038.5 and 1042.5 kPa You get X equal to 1.08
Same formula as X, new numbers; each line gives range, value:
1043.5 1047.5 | 1.4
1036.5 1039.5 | 0.948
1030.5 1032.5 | 0.936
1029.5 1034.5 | 0.947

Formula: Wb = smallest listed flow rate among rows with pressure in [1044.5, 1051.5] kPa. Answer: 1.355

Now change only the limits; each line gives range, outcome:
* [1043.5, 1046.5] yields 1.274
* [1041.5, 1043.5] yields 1.124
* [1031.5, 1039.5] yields 0.8685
